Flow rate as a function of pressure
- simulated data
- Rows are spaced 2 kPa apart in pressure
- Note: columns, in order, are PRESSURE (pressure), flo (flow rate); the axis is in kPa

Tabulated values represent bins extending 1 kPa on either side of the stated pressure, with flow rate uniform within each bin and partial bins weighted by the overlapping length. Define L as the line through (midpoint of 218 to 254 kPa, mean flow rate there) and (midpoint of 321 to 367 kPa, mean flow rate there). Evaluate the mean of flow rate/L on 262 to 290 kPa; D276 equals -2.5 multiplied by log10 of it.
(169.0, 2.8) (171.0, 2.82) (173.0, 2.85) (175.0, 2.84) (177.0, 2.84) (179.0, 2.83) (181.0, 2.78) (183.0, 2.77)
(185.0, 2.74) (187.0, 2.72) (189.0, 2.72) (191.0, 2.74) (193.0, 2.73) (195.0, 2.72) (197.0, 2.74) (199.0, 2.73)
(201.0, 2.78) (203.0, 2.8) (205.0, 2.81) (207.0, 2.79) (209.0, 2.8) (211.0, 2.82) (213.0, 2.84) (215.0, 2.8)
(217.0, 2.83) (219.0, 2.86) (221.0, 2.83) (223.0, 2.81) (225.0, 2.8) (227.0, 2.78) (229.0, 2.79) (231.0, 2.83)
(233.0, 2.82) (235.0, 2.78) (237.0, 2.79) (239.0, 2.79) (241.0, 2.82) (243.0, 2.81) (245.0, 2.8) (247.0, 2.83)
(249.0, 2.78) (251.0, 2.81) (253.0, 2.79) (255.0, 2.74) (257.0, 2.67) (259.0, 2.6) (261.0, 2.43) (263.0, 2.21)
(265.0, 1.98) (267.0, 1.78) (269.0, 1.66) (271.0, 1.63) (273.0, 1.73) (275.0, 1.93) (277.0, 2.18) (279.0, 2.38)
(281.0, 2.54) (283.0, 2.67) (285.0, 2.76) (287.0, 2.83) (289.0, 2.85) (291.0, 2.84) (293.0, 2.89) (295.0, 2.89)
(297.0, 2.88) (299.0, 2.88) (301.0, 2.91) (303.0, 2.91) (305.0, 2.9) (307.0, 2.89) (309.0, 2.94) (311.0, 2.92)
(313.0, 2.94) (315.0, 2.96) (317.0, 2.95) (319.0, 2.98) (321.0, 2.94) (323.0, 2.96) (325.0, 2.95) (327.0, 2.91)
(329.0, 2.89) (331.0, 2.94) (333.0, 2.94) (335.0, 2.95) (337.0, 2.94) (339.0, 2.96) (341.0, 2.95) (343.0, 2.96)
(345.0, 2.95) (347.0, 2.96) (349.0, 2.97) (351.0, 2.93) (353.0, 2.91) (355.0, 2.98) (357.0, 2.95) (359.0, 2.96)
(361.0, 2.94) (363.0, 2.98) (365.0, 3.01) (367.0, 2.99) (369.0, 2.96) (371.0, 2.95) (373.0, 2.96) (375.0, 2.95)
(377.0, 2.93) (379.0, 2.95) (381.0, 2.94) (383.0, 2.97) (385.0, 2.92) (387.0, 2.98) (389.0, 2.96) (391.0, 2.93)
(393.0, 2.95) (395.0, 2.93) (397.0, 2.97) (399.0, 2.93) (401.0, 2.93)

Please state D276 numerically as 0.27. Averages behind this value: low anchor 2.81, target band 2.22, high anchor 2.95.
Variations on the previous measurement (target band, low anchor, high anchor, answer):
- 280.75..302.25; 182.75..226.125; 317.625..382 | 0.02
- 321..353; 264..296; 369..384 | -0.09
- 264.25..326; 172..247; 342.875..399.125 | 0.10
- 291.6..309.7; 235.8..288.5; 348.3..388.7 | -0.10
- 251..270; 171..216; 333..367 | 0.21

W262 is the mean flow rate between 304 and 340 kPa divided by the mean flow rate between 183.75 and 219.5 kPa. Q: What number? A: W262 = 1.06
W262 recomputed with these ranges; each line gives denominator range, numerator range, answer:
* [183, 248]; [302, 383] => 1.06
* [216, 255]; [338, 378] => 1.05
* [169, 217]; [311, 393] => 1.06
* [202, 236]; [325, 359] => 1.05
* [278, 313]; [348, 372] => 1.05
